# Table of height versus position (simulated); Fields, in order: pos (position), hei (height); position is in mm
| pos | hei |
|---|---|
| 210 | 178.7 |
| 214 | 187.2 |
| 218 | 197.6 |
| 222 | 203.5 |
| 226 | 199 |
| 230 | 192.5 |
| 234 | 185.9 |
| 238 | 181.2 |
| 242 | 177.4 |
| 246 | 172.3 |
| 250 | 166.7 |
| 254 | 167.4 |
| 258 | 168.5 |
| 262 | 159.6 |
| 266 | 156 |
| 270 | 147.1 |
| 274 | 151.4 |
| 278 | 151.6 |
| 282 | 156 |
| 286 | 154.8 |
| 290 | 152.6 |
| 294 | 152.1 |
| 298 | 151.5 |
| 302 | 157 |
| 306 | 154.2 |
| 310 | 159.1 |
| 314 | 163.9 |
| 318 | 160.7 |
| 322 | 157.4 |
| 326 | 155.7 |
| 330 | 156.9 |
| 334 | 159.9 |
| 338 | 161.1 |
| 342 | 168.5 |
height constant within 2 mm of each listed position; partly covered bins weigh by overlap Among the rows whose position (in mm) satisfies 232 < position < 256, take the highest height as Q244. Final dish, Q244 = 185.9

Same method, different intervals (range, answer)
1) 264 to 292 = 156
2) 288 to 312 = 159.1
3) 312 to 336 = 163.9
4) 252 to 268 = 168.5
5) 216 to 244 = 203.5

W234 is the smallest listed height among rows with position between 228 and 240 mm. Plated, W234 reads 181.2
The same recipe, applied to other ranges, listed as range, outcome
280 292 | 152.6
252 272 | 147.1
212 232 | 187.2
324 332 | 155.7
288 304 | 151.5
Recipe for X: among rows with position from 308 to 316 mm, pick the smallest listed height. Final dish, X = 159.1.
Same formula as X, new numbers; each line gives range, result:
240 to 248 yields 172.3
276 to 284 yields 151.6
